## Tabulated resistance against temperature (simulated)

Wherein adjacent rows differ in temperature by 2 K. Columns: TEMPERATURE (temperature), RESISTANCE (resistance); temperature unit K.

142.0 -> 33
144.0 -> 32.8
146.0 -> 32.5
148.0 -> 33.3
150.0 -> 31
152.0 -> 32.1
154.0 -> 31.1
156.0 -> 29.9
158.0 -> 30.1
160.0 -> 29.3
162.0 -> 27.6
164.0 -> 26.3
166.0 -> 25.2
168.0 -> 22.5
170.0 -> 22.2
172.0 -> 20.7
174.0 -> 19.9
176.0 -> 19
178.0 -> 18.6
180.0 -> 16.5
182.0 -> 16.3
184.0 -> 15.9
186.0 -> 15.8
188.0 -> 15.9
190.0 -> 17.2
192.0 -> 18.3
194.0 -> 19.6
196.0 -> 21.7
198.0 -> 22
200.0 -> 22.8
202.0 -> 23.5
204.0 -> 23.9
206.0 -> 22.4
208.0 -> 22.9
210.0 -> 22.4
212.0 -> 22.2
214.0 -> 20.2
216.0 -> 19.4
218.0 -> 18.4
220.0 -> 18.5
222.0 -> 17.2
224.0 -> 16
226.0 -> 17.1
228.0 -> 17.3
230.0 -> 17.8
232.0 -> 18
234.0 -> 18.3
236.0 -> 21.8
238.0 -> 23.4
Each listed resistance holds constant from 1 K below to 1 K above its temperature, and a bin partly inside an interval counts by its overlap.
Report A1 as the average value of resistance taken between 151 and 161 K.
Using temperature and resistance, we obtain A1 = 30.5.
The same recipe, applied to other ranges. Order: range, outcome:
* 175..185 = 17.3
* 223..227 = 16.6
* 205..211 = 22.6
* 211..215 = 21.2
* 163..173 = 23.4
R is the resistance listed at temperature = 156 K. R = 29.9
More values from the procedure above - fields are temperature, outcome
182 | 16.3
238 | 23.4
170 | 22.2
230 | 17.8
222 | 17.2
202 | 23.5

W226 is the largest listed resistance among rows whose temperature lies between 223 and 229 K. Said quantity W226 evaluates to 17.3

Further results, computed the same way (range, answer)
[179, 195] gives 19.6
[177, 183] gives 18.6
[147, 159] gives 33.3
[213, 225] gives 20.2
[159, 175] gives 29.3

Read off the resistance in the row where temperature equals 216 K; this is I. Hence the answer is 19.4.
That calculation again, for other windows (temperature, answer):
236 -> 21.8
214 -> 20.2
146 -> 32.5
